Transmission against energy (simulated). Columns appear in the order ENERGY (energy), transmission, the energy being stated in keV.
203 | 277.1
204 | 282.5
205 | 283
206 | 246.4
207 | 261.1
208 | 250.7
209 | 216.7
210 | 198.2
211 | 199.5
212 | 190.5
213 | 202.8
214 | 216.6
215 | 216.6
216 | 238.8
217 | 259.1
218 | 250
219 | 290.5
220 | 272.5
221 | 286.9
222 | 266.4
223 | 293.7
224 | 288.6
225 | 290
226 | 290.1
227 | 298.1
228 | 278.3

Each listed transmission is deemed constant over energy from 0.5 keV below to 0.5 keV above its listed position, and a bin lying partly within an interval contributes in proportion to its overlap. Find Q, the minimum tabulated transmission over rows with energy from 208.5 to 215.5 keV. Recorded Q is 190.5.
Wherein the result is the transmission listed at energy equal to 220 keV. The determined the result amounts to 272.5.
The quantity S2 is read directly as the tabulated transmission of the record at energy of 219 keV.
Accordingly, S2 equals 290.5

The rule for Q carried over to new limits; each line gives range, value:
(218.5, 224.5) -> 266.4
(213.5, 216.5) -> 216.6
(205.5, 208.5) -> 246.4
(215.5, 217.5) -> 238.8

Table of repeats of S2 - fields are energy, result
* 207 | 261.1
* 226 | 290.1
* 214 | 216.6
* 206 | 246.4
